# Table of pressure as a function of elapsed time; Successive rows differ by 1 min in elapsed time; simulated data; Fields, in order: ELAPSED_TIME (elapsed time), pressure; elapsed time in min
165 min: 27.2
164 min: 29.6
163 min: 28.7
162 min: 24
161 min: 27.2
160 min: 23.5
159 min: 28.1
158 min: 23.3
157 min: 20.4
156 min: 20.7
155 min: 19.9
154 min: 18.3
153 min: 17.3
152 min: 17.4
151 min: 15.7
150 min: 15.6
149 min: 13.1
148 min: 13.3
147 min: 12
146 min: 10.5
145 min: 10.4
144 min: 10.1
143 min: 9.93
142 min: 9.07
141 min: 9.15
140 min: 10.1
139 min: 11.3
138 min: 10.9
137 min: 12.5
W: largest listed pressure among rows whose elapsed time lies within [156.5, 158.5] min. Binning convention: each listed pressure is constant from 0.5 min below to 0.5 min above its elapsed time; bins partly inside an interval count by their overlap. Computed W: 23.3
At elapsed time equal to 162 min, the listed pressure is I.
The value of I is 24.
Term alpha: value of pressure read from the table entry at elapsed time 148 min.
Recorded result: 13.3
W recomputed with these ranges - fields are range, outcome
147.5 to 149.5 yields 13.3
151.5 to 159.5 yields 28.1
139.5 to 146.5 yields 10.5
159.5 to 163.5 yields 28.7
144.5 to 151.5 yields 15.7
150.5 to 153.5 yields 17.4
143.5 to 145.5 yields 10.4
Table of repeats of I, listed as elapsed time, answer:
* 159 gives 28.1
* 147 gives 12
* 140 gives 10.1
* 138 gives 10.9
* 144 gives 10.1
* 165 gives 27.2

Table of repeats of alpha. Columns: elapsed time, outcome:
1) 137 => 12.5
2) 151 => 15.7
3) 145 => 10.4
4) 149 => 13.1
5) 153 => 17.3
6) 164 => 29.6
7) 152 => 17.4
